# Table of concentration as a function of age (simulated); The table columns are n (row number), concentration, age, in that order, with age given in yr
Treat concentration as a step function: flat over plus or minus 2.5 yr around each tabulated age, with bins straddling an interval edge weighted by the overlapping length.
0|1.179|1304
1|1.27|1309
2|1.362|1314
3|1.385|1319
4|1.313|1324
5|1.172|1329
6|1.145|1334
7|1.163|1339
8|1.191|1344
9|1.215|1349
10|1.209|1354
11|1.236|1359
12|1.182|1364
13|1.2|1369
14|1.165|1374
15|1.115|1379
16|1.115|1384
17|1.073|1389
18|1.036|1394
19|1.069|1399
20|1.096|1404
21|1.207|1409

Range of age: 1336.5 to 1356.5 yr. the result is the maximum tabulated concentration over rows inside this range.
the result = 1.215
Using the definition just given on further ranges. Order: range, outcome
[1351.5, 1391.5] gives 1.236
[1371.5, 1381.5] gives 1.165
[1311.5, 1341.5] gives 1.385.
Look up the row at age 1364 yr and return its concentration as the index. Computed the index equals 1.182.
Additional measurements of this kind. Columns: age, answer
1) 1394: 1.036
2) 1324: 1.313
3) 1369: 1.2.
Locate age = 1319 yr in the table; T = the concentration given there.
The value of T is 1.385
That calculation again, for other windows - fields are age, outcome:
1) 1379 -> 1.115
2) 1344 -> 1.191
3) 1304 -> 1.179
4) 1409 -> 1.207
